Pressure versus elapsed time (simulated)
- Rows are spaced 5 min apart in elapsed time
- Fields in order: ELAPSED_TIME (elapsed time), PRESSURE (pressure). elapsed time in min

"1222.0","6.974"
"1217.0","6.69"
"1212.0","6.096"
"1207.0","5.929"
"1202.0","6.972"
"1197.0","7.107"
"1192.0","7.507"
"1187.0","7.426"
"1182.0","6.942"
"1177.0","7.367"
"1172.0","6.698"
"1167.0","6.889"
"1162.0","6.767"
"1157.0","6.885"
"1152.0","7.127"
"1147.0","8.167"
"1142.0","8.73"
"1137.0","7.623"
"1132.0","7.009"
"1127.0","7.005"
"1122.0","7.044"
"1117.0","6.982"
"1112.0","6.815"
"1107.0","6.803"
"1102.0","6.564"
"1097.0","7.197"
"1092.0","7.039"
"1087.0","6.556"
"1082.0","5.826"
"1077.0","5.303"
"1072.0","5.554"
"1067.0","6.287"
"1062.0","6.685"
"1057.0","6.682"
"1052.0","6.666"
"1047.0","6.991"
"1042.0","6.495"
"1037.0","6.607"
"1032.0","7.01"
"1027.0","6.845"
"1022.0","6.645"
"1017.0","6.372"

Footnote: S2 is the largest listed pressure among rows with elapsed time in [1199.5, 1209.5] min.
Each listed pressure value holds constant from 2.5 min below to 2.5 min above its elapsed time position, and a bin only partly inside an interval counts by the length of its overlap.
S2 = 6.972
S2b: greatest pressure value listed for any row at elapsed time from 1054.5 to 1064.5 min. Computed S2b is 6.685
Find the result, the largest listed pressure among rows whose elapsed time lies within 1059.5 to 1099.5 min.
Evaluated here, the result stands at 7.197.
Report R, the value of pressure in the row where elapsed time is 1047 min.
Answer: 6.991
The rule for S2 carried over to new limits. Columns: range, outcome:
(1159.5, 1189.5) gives 7.426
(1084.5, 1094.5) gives 7.039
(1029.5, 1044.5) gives 7.01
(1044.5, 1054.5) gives 6.991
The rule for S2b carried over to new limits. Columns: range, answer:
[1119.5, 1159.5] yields 8.73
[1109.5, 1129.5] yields 7.044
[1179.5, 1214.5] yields 7.507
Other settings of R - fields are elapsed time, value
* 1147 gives 8.167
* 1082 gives 5.826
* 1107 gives 6.803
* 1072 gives 5.554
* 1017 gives 6.372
